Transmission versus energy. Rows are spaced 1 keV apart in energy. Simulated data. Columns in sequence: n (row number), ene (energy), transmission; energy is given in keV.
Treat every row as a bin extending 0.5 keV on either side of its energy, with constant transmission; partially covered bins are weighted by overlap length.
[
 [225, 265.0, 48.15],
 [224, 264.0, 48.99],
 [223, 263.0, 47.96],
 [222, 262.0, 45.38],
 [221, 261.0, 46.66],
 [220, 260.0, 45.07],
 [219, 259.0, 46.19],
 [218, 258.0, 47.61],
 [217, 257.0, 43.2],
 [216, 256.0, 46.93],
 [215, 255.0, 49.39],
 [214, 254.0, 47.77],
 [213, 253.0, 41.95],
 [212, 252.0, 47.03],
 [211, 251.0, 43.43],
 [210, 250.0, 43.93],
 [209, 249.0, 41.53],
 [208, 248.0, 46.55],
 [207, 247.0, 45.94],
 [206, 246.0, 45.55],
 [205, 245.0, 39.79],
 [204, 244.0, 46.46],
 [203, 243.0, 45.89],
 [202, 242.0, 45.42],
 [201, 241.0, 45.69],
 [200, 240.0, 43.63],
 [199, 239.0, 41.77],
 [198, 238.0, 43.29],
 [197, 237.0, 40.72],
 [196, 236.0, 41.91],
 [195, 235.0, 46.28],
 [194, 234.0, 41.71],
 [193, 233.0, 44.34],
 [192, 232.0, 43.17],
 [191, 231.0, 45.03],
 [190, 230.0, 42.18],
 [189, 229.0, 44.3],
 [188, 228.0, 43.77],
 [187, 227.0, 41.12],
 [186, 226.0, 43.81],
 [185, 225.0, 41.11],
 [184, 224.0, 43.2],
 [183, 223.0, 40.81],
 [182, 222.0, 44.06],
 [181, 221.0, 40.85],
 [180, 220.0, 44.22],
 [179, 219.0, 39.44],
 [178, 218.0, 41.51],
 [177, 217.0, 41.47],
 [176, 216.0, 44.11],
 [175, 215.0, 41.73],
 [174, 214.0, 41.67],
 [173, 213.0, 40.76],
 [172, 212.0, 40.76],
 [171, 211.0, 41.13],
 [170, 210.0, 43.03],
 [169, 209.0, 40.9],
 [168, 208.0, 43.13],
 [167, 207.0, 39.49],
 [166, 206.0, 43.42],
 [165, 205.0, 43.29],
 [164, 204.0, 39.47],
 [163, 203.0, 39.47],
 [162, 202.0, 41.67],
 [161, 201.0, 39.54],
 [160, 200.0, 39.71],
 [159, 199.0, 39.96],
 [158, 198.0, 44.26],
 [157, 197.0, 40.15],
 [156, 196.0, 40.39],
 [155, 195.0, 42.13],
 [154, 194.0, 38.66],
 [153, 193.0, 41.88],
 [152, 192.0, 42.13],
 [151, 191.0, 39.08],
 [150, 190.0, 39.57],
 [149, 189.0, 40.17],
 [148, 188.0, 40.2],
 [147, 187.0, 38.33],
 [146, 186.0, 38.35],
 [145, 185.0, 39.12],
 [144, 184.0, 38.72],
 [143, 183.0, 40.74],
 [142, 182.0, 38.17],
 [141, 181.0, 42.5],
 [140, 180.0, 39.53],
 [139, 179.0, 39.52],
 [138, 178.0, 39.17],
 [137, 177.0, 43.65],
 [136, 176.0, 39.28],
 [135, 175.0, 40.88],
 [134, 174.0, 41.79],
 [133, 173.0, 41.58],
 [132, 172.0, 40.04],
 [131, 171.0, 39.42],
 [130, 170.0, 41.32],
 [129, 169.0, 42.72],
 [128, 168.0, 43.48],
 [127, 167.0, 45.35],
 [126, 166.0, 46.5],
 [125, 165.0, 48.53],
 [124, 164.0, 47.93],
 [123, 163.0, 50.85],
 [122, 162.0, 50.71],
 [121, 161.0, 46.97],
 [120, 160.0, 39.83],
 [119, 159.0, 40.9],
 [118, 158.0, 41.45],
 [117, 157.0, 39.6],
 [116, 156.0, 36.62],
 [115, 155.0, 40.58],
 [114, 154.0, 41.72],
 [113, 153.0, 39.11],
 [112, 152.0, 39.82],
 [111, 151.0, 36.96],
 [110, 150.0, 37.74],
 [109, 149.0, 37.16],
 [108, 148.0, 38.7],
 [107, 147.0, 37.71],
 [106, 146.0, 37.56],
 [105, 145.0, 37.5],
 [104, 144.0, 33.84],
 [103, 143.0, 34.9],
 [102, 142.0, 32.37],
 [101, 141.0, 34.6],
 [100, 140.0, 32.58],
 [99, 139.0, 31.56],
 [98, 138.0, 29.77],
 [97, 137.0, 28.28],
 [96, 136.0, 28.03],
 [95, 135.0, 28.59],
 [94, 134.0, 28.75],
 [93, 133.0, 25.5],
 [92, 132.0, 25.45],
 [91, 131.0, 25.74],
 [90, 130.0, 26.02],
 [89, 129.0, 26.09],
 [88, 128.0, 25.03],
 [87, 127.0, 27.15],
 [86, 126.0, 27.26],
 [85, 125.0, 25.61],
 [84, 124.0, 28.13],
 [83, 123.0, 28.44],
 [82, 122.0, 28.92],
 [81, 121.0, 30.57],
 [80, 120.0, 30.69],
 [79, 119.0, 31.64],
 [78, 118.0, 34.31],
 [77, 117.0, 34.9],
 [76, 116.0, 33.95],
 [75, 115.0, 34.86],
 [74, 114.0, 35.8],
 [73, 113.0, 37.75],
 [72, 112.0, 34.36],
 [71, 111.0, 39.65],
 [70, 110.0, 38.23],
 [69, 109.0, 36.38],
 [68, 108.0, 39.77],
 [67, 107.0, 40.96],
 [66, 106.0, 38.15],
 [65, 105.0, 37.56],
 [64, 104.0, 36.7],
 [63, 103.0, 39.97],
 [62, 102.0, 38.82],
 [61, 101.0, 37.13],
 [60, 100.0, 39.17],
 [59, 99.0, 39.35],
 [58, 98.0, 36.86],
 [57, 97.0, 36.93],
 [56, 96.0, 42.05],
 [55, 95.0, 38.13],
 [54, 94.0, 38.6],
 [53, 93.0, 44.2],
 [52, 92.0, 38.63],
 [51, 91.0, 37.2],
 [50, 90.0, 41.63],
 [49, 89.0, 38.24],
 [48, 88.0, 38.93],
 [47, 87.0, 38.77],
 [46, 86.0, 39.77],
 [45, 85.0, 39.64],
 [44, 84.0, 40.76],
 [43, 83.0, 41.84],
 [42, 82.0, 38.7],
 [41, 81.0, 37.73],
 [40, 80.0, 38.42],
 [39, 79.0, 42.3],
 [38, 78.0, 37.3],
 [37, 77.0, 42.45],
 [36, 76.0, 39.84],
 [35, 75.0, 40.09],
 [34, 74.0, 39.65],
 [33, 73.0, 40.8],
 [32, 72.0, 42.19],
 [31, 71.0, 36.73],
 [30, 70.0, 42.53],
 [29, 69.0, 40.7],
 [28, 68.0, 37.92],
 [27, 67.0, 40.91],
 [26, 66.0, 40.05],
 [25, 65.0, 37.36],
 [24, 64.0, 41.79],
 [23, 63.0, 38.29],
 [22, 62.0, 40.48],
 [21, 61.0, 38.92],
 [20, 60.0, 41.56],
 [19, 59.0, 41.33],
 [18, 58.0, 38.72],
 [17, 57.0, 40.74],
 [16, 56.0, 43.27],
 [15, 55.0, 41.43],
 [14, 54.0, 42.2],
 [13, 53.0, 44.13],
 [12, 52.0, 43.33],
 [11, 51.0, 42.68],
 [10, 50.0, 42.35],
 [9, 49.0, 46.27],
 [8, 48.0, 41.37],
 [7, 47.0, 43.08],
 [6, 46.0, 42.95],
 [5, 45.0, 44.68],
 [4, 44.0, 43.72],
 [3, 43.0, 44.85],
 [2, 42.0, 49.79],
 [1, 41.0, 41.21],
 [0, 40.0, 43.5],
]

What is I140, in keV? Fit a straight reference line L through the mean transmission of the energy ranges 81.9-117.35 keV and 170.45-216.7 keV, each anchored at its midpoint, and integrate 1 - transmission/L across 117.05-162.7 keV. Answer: 6.7 keV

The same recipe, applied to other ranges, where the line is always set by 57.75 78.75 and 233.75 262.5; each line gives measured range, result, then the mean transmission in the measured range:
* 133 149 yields 3.5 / 32.9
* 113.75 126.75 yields 3.3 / 31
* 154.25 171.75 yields -0.5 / 43.6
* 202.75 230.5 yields 1.2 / 42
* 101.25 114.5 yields 1.0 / 38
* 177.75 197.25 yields 1.5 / 39.9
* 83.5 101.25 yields 0.6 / 39.3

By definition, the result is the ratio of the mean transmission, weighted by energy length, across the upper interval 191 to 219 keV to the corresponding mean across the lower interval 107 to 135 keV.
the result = 1.32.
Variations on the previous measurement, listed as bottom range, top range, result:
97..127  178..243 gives 1.19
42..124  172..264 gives 1.08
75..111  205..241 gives 1.08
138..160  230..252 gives 1.18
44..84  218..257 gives 1.07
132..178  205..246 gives 1.11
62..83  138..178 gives 1.01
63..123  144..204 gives 1.07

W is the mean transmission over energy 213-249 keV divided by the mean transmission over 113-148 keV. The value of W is 1.40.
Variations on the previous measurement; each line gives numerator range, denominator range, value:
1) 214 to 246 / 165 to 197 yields 1.05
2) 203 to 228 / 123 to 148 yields 1.39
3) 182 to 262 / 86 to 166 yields 1.18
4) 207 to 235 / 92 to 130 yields 1.21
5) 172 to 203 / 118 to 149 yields 1.33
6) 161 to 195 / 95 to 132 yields 1.23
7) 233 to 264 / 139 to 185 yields 1.11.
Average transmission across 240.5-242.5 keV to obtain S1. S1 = 45.6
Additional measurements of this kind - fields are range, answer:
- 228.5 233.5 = 43.8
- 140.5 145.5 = 34.6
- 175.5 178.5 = 40.7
